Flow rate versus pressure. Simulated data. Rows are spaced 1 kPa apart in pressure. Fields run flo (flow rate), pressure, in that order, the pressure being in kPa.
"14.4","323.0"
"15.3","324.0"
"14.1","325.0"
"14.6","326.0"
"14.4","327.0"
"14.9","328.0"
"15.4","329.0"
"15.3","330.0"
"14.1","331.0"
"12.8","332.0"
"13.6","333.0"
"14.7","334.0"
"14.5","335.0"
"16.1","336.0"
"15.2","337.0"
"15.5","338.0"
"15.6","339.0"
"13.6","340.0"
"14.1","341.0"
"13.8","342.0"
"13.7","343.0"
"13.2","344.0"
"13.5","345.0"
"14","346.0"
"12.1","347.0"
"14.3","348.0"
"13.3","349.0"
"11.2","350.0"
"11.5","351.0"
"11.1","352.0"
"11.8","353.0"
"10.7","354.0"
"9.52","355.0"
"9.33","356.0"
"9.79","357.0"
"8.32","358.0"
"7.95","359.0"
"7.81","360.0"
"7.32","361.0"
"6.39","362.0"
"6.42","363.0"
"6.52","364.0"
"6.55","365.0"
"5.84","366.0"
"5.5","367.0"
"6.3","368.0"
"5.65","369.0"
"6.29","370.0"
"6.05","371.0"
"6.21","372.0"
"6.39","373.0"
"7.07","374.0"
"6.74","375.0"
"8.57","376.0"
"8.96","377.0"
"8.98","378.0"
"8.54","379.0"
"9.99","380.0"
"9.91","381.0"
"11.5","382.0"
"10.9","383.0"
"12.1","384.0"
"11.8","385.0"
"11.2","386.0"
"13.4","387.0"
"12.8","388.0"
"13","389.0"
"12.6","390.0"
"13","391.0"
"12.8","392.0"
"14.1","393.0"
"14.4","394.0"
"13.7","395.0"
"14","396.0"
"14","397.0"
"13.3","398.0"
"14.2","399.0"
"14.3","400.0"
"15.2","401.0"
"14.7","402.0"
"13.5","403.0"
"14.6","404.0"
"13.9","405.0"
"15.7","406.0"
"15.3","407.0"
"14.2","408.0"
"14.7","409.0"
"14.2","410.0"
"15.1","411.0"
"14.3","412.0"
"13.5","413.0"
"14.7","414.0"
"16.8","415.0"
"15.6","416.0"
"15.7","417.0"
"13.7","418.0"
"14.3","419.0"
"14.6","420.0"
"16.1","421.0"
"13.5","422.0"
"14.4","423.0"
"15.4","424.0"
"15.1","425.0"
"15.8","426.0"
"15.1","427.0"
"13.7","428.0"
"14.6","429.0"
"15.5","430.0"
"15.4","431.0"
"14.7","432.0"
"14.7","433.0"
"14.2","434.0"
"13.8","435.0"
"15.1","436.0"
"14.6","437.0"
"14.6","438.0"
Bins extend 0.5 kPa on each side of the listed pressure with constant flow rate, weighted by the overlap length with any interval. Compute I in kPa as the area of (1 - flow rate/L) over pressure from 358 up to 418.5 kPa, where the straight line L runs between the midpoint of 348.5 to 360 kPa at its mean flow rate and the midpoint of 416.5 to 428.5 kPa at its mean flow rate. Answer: 7.02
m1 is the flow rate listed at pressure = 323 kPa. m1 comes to 14.4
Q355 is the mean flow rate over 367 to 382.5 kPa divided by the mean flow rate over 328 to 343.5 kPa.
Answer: 0.53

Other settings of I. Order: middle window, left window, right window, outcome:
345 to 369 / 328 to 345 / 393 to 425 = 8.6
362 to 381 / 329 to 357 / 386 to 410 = 9.1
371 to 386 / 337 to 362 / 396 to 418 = 4.7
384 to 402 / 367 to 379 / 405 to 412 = -3.3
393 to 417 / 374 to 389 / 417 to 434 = -3.4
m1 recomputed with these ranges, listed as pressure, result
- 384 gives 12.1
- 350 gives 11.2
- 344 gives 13.2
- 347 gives 12.1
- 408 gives 14.2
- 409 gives 14.7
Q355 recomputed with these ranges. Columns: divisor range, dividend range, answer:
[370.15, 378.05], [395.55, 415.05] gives 2.00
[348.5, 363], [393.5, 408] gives 1.49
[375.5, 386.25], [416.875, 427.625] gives 1.45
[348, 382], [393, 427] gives 1.74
